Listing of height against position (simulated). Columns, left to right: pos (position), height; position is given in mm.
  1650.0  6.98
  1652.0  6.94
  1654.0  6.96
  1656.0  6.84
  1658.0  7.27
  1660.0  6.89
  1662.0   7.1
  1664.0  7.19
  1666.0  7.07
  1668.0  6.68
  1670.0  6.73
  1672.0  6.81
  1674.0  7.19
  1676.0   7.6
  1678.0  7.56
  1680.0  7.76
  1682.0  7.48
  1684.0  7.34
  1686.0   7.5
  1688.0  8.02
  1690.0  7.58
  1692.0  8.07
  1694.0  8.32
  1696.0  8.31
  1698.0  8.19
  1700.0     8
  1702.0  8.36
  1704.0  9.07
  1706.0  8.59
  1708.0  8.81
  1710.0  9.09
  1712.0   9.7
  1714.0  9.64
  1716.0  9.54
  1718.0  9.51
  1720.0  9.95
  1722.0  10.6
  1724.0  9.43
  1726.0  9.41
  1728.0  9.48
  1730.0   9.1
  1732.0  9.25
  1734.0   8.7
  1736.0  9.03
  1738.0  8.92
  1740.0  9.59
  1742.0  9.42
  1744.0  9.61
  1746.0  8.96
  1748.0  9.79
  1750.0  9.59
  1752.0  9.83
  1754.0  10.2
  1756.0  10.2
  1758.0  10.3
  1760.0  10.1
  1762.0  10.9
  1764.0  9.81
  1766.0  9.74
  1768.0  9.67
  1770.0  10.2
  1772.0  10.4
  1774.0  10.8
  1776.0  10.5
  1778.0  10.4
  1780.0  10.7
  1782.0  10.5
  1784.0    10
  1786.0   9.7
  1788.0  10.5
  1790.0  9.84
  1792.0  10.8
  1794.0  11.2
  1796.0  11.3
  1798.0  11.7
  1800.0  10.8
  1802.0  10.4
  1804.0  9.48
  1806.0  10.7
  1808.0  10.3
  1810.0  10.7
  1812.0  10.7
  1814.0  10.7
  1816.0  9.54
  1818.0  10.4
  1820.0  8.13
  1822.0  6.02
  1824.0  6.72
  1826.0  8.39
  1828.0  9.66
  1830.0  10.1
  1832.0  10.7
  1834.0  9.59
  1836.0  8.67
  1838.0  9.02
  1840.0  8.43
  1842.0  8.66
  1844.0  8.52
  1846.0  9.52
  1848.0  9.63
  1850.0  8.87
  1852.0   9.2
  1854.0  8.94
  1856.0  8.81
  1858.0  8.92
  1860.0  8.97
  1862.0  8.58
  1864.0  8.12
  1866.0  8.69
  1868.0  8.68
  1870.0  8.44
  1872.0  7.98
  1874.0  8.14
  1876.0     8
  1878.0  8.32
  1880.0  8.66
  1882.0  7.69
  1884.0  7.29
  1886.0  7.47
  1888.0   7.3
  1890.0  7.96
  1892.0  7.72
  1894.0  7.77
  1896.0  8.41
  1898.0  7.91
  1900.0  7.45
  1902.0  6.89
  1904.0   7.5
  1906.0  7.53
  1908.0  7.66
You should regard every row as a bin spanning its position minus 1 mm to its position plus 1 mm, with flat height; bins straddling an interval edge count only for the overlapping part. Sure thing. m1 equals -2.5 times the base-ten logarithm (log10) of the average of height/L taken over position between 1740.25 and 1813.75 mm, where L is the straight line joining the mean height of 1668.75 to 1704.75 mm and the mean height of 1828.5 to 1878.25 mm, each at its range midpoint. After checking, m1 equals -0.22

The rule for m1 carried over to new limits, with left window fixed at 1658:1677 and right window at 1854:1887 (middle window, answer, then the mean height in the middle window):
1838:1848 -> -0.10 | 8.89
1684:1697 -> -0.11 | 7.92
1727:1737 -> -0.22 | 9.11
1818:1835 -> -0.09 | 8.77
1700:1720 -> -0.24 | 9.13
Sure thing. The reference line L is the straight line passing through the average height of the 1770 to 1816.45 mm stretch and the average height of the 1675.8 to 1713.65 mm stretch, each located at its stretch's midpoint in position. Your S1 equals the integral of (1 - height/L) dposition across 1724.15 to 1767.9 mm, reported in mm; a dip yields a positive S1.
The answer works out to -0.9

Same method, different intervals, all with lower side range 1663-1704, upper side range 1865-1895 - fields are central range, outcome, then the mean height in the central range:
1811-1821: -2.6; 9.89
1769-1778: -3.1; 10.5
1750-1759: -2.7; 10.1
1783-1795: -3.8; 10.3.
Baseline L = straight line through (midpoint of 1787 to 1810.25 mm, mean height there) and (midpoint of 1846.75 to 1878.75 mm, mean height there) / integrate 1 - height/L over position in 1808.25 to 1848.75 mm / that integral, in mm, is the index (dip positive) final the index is 2.1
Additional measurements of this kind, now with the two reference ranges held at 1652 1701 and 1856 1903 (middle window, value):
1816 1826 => -0.2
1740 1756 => -4.2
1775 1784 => -3.1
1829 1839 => -2.1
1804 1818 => -4.5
